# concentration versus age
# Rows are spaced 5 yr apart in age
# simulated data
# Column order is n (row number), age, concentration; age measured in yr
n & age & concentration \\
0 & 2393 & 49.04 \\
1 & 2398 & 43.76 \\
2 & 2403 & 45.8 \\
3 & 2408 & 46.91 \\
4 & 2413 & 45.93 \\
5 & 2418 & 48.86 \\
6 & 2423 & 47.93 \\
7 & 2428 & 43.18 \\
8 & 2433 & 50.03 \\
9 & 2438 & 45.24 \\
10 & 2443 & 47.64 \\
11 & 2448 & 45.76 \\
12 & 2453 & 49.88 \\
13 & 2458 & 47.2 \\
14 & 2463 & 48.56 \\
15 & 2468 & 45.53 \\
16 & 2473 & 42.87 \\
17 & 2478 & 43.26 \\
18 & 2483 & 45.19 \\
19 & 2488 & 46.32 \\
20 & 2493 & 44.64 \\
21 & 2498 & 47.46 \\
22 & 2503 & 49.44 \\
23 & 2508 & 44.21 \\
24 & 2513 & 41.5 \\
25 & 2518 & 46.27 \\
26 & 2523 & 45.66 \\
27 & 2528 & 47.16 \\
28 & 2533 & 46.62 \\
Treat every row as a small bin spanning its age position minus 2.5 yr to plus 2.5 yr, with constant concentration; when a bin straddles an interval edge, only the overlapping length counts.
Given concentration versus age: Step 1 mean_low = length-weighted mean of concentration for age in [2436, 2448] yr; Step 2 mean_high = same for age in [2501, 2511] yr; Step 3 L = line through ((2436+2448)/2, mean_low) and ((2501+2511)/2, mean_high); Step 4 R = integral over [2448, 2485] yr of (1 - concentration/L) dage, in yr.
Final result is 0.3 yr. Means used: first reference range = 46.3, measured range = 46.1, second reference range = 46.4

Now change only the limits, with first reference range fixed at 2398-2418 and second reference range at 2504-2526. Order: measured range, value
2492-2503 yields -0.5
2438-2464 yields -1.1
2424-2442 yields -0.2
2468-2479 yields 0.4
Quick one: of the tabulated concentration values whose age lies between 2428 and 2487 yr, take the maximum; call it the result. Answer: 50.03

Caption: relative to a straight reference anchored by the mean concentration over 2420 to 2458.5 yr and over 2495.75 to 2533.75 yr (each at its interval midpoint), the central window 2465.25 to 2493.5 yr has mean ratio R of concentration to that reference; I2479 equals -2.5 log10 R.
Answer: 0.04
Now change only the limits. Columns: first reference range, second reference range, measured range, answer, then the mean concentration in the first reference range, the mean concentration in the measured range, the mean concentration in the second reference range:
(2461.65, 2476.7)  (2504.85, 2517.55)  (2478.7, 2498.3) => -0.02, 45.2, 45.5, 43.7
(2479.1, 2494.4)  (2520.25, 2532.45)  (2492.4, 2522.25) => 0.00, 45.2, 45.7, 46.4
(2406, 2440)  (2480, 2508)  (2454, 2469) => -0.02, 46.9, 47.5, 46.3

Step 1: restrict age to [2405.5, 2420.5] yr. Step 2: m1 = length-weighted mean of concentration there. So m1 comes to 47.2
